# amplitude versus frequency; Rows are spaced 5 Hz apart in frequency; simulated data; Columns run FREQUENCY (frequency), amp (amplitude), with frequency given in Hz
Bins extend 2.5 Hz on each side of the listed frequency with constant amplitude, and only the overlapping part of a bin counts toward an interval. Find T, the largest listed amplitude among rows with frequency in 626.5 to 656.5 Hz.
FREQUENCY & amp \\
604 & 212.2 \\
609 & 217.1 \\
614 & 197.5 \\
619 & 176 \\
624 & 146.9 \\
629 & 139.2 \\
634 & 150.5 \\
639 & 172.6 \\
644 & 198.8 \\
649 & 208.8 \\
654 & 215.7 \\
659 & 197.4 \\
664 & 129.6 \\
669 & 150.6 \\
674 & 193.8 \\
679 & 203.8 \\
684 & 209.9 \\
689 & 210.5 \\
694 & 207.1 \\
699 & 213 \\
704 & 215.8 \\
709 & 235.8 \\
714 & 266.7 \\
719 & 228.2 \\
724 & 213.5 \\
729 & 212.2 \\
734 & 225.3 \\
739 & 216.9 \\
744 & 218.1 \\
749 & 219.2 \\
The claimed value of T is 215.7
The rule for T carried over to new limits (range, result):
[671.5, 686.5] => 209.9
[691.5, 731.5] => 266.7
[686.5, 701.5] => 213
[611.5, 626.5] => 197.5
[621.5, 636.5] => 150.5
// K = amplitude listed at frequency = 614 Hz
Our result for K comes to 197.5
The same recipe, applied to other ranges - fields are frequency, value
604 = 212.2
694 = 207.1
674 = 193.8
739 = 216.9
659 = 197.4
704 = 215.8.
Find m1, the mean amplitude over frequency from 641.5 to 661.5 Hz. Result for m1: 205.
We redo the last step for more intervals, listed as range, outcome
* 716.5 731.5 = 218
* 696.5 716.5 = 233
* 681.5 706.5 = 211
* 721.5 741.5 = 217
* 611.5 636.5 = 162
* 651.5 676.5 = 177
